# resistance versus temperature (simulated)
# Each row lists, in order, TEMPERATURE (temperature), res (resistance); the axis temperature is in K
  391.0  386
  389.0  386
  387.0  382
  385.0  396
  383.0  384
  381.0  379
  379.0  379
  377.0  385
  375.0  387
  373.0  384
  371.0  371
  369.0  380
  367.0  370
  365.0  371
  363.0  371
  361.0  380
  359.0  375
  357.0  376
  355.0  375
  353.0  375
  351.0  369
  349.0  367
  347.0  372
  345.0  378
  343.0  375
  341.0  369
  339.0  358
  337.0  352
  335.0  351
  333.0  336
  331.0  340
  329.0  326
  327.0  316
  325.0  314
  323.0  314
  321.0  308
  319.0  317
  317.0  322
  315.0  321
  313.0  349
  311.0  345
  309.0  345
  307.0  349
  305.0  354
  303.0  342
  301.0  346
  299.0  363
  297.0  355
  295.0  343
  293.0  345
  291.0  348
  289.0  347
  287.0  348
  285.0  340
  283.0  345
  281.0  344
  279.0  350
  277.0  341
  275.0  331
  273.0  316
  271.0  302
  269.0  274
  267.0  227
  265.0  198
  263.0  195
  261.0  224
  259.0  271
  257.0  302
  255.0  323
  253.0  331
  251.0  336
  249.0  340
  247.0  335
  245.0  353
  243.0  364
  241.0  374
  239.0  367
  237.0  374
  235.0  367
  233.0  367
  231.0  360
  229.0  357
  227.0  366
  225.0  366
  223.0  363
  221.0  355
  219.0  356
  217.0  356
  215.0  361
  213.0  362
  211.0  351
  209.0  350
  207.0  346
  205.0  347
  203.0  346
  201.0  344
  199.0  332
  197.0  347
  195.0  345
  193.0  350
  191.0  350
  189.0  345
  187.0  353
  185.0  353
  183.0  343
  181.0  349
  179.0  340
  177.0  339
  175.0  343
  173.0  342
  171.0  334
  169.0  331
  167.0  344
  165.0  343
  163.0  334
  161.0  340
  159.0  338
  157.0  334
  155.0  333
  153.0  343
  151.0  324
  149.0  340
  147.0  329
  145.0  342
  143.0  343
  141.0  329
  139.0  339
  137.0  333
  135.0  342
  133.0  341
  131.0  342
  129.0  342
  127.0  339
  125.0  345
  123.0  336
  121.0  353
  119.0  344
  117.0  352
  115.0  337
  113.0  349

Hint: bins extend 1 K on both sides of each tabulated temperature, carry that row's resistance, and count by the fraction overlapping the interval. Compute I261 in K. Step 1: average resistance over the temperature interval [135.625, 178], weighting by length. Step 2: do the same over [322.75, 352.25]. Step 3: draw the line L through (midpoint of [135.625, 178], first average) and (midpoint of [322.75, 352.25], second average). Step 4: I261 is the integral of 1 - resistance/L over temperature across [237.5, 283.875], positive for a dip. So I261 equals 4.50 K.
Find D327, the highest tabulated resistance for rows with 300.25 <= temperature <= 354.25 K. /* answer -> 378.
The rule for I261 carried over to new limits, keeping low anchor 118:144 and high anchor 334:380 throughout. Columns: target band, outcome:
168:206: 0.5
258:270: 4.3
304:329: 2.6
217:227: -0.2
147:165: 0.4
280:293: 0.6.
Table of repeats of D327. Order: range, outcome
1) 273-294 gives 350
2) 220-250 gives 374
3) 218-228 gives 366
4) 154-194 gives 353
